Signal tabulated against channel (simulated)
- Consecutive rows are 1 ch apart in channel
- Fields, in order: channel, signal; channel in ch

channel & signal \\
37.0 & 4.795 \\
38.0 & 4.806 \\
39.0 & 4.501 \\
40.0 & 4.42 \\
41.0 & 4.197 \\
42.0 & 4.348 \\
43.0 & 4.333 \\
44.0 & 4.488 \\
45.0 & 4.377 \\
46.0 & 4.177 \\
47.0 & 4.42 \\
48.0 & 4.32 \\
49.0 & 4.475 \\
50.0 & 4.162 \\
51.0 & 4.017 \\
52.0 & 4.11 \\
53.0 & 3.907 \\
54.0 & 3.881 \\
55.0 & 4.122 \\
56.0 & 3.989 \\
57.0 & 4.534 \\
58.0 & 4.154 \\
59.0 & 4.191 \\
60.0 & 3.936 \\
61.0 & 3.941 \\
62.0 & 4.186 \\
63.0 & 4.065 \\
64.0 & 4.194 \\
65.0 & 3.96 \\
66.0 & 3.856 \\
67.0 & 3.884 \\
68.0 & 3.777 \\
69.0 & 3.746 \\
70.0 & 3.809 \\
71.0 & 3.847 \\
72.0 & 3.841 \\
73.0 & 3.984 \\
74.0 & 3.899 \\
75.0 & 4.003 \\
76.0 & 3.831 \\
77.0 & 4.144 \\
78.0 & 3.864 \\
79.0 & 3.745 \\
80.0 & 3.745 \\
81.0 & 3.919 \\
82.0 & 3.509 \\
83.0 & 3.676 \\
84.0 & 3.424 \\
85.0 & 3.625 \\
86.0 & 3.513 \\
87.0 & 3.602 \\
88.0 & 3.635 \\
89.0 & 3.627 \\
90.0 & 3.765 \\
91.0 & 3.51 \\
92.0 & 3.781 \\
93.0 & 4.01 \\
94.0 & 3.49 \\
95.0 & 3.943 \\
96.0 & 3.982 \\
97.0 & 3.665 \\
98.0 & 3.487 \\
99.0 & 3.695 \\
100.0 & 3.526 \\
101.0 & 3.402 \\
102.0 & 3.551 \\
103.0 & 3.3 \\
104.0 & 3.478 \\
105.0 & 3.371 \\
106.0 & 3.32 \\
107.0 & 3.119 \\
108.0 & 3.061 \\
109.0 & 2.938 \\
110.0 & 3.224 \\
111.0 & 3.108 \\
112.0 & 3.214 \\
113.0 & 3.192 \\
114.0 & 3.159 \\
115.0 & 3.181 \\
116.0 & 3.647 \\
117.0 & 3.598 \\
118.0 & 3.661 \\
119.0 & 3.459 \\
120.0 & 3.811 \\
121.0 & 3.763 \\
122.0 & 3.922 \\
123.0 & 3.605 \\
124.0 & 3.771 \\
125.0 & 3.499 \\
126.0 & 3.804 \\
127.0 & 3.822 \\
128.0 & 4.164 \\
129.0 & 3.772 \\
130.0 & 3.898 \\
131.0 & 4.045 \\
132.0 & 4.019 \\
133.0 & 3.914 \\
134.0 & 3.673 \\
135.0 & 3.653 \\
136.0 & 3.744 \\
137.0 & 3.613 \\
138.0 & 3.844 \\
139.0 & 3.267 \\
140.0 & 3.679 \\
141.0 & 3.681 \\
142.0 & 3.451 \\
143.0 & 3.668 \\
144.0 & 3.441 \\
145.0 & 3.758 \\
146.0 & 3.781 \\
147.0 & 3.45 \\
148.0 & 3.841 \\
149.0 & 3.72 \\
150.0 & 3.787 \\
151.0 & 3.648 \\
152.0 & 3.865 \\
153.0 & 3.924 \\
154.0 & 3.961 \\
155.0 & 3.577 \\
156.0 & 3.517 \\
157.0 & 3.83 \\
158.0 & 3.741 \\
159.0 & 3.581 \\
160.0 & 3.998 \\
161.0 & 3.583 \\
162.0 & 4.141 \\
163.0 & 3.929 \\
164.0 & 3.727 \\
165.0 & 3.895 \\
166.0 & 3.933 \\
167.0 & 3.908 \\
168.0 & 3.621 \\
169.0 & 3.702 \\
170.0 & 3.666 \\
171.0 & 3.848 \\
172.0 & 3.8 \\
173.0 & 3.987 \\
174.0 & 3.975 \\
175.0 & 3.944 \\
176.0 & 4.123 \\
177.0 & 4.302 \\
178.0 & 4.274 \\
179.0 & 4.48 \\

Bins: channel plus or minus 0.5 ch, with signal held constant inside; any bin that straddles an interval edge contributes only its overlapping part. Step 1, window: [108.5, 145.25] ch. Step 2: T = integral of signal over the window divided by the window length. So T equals 3.61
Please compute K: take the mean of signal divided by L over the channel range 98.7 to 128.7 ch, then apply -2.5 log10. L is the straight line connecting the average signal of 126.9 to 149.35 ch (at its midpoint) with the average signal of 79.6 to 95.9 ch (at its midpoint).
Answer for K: 0.07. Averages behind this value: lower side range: 3.68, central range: 3.48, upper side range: 3.73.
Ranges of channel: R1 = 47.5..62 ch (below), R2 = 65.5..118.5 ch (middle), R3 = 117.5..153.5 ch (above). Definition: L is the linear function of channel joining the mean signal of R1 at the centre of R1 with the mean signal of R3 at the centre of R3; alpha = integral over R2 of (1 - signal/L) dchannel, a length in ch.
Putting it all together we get 4.7 ch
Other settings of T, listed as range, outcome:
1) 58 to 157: 3.69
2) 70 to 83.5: 3.85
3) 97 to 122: 3.4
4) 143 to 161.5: 3.72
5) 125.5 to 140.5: 3.79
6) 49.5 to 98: 3.87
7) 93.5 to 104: 3.6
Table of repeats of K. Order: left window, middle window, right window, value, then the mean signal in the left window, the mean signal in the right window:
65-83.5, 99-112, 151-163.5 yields 0.161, 3.84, 3.8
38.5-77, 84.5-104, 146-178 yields 0.106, 4.1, 3.83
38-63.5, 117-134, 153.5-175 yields 0.042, 4.22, 3.81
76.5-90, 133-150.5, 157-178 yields 0.048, 3.7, 3.88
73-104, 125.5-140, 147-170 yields -0.014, 3.7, 3.78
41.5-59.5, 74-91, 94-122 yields 0.019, 4.22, 3.45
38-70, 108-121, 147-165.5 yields 0.173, 4.16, 3.78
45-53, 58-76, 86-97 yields 0.017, 4.23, 3.72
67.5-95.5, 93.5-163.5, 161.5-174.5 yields 0.054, 3.76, 3.86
